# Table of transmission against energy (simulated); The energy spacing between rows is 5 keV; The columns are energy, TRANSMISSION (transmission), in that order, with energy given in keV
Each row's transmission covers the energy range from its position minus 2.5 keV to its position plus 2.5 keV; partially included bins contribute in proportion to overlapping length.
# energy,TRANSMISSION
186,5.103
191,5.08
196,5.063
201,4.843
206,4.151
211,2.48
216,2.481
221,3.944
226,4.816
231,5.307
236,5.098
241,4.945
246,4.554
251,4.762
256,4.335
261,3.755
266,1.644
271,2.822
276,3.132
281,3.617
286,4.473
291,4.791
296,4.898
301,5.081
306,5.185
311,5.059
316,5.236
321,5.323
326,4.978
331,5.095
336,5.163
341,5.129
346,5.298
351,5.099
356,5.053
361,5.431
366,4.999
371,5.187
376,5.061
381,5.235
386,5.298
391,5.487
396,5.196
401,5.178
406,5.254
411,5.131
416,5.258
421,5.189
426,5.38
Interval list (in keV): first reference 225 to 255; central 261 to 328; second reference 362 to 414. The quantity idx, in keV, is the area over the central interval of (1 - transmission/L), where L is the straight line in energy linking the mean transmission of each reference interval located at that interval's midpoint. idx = 9.6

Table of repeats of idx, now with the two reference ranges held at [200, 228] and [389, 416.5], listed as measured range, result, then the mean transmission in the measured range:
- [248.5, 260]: -1.2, 4.45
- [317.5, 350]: -3.3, 5.16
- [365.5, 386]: -0.5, 5.15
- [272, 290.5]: 2.1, 3.78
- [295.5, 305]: -1.4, 5.04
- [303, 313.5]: -1.5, 5.12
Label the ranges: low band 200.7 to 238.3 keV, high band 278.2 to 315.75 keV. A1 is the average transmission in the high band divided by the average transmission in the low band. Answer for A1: 1.16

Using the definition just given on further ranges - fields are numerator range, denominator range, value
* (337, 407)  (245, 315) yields 1.25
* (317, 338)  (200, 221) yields 1.49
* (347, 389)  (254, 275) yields 1.67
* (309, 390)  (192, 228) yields 1.29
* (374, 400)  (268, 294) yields 1.40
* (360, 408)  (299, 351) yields 1.01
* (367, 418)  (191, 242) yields 1.21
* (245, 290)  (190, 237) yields 0.86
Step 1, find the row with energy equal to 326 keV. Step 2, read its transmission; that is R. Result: 4.978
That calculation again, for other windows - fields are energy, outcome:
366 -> 4.999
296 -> 4.898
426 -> 5.38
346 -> 5.298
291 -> 4.791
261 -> 3.755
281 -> 3.617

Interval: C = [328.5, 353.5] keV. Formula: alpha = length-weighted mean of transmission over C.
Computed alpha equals 5.16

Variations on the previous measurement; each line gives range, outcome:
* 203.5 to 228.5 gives 3.57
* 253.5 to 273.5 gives 3.14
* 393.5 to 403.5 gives 5.19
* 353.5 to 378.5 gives 5.15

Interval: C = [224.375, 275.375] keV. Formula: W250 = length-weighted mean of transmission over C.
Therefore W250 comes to 4.15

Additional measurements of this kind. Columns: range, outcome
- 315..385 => 5.16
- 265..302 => 3.84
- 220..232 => 4.7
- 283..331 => 4.99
